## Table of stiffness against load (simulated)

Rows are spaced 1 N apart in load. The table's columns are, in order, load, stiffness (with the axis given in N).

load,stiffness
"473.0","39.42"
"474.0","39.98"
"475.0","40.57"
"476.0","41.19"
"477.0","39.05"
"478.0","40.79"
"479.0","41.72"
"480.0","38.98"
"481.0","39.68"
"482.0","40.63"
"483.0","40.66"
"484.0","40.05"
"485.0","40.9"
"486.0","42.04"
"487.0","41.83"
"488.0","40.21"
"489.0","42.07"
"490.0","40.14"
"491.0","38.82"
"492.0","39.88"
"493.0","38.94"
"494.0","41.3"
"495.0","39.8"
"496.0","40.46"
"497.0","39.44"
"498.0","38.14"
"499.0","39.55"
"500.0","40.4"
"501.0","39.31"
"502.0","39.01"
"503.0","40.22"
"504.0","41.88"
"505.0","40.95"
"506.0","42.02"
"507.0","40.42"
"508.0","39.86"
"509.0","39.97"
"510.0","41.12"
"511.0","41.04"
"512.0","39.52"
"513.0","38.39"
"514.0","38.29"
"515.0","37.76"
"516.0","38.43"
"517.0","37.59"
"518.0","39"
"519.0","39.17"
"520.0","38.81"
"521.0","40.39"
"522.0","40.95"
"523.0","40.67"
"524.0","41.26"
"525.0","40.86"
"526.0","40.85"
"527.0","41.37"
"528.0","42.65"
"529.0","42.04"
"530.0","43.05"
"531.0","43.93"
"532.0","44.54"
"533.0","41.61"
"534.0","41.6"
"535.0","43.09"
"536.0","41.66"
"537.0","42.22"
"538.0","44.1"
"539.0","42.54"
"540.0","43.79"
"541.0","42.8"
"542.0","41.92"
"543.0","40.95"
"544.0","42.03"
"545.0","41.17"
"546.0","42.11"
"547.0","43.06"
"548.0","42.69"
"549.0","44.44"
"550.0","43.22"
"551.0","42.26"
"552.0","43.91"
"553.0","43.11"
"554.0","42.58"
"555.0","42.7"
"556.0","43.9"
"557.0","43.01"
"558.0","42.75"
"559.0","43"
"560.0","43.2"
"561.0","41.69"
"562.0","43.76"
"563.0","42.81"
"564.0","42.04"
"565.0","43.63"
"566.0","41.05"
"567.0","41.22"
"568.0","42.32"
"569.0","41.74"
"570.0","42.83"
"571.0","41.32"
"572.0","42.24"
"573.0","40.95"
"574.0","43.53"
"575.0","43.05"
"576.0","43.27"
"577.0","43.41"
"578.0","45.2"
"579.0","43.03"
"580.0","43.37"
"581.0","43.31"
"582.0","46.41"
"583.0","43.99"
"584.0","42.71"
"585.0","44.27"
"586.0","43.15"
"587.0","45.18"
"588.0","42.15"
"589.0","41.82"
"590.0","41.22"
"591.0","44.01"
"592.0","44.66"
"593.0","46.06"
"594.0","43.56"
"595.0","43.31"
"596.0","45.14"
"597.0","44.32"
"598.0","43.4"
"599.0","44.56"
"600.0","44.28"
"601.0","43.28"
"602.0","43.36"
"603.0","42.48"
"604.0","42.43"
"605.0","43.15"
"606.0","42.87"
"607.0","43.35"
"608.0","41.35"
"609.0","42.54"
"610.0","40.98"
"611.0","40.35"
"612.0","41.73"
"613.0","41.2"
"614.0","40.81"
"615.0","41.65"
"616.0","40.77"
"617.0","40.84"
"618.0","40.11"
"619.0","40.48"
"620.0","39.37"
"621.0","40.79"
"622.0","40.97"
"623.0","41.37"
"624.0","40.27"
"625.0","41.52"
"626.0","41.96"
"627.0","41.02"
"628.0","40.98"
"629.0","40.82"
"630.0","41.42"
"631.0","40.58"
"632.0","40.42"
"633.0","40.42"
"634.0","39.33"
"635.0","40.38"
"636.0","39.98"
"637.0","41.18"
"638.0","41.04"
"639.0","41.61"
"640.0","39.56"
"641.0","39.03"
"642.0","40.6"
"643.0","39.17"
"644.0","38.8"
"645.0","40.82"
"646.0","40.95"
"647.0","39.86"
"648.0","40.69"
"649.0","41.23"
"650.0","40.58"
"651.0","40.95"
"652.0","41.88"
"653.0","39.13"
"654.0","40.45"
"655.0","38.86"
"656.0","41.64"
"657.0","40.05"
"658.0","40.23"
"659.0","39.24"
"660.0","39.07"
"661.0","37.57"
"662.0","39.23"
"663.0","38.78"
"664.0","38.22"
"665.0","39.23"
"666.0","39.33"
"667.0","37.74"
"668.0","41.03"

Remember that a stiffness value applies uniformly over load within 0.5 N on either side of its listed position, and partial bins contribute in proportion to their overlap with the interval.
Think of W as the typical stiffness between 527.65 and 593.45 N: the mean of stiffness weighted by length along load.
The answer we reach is 42.9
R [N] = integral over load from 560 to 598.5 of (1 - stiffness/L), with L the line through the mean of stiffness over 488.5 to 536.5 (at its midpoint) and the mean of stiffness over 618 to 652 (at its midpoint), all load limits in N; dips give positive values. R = -2.5 N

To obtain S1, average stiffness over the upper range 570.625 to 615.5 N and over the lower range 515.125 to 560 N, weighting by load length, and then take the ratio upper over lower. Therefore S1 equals 1.03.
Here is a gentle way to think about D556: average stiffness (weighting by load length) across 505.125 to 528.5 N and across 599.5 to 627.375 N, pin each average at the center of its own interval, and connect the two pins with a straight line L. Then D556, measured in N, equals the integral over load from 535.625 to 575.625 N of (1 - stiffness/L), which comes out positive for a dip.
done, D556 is -1.9 N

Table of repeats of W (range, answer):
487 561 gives 41.2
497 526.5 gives 39.8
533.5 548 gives 42.4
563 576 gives 42.2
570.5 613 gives 43.2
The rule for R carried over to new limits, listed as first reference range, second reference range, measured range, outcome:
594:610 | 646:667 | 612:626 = 0.4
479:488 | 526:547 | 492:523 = 1.3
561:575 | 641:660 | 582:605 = -1.1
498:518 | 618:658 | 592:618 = -1.5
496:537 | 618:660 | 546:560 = -0.9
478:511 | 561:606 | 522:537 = -0.2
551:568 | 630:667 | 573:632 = -1.5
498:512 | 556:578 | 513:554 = -0.2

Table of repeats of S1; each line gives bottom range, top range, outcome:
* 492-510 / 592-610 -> 1.08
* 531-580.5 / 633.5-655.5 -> 0.94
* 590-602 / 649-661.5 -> 0.91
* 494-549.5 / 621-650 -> 0.99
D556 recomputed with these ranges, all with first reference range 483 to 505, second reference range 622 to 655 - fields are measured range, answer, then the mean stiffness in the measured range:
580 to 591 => -0.8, 43.4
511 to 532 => 0.0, 40.4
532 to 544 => -0.6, 42.5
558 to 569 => -0.6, 42.5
